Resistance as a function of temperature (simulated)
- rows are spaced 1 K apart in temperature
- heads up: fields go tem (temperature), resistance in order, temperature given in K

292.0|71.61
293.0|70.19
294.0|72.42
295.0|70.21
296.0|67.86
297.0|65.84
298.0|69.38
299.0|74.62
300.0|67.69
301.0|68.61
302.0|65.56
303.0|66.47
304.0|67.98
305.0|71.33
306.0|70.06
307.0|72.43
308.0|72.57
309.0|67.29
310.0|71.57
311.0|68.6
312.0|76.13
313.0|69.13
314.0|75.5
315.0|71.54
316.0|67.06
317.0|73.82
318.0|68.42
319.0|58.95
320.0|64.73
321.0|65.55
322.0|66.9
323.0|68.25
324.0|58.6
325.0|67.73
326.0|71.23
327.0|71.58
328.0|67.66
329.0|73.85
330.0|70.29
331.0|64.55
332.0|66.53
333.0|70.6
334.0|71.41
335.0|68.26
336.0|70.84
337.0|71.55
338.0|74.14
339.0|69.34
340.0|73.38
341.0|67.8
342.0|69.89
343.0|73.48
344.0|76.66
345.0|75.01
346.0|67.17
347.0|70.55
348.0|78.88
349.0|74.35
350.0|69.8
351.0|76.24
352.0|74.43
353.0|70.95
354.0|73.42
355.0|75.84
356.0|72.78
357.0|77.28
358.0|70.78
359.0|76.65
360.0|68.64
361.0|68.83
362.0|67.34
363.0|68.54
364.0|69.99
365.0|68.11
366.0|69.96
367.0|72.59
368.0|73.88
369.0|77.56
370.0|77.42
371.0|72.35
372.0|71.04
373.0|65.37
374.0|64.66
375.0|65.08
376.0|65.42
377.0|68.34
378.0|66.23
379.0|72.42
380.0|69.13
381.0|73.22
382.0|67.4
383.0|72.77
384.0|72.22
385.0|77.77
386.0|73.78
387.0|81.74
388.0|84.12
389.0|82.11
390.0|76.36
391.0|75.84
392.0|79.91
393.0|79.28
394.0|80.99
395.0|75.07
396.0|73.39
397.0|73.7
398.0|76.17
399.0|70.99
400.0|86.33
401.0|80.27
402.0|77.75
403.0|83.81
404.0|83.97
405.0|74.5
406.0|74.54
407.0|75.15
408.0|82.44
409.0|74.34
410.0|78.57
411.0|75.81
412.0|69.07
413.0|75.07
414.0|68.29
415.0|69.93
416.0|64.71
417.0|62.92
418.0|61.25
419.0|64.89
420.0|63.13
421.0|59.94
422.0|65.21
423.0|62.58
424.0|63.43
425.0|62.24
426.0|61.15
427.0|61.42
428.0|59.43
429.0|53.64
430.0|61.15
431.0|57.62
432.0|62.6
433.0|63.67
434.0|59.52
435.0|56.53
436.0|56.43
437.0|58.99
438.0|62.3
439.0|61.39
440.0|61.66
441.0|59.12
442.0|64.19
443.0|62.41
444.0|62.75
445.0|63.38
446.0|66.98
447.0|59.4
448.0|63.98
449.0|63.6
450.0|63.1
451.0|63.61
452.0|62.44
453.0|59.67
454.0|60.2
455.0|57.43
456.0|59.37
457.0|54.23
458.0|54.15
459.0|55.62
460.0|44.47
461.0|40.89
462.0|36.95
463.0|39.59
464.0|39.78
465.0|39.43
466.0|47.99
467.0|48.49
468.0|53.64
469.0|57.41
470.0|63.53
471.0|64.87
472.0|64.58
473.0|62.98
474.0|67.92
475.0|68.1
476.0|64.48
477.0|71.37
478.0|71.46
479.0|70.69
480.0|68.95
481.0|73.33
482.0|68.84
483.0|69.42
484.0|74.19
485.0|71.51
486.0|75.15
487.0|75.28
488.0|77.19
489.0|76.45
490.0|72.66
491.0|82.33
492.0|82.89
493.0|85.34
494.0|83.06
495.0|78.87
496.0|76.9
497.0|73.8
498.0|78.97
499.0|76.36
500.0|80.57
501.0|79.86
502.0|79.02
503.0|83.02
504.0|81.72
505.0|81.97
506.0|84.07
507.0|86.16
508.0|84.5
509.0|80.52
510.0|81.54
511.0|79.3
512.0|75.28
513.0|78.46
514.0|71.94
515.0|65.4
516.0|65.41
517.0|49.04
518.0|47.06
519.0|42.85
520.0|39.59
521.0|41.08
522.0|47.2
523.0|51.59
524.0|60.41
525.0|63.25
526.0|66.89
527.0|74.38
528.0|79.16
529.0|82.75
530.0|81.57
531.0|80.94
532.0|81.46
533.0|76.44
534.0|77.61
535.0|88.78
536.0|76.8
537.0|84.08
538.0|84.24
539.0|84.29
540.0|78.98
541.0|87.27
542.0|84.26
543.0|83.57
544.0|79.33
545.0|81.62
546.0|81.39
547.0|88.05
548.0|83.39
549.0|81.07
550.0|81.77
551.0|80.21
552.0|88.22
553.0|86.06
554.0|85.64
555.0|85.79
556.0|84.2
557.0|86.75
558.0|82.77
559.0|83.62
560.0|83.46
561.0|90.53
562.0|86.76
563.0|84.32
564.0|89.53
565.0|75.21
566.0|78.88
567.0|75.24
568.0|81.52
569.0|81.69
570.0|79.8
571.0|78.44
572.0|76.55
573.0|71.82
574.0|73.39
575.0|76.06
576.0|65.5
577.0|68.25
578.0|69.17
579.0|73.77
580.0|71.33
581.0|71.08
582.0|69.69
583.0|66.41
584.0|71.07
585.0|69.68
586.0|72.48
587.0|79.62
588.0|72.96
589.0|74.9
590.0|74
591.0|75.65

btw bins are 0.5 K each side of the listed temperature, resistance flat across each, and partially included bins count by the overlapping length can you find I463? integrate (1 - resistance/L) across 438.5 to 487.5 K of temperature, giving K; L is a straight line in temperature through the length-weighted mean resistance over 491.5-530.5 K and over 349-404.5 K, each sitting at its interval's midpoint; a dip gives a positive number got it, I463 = 8.0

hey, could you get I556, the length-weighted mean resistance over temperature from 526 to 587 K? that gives 79.5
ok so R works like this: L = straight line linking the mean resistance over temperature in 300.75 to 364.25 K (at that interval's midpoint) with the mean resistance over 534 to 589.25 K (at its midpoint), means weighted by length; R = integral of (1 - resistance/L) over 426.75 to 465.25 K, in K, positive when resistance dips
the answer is 9.01 K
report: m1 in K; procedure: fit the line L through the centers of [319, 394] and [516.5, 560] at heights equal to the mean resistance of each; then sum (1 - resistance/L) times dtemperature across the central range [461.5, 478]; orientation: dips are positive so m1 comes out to 4.0 K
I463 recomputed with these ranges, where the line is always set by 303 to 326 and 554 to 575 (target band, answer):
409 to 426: 1.7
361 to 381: 0.5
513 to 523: 3.2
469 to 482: 1.6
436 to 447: 2.0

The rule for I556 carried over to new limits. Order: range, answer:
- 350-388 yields 71.8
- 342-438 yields 70.9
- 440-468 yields 55.4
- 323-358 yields 71.3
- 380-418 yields 75.5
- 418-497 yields 63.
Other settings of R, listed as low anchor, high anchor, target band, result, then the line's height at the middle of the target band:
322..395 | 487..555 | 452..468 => 5.32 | 74.6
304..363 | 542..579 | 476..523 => 3.43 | 78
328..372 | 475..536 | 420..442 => 3.57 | 72.4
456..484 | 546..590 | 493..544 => -4.57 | 68.3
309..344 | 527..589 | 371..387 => 0.36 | 71.7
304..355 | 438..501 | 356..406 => -4.13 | 68.3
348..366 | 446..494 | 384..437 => -2.07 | 67.8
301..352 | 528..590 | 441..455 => 2.34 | 75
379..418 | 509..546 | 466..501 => 0.80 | 73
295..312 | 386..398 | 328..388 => 2.57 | 74.8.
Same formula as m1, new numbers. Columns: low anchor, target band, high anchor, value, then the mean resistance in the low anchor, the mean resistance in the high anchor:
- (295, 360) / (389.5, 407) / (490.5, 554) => -1.3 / 70.4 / 76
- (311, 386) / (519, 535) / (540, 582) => 2.4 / 70.6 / 80.3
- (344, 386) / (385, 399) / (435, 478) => -2.1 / 71.6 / 58.1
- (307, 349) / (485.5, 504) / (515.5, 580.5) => -1.1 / 70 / 75.9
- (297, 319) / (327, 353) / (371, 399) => 0.0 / 69.9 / 73.4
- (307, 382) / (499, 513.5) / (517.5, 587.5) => -1.2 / 70.5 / 76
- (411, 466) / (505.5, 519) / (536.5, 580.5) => 0.1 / 59.4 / 80.9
